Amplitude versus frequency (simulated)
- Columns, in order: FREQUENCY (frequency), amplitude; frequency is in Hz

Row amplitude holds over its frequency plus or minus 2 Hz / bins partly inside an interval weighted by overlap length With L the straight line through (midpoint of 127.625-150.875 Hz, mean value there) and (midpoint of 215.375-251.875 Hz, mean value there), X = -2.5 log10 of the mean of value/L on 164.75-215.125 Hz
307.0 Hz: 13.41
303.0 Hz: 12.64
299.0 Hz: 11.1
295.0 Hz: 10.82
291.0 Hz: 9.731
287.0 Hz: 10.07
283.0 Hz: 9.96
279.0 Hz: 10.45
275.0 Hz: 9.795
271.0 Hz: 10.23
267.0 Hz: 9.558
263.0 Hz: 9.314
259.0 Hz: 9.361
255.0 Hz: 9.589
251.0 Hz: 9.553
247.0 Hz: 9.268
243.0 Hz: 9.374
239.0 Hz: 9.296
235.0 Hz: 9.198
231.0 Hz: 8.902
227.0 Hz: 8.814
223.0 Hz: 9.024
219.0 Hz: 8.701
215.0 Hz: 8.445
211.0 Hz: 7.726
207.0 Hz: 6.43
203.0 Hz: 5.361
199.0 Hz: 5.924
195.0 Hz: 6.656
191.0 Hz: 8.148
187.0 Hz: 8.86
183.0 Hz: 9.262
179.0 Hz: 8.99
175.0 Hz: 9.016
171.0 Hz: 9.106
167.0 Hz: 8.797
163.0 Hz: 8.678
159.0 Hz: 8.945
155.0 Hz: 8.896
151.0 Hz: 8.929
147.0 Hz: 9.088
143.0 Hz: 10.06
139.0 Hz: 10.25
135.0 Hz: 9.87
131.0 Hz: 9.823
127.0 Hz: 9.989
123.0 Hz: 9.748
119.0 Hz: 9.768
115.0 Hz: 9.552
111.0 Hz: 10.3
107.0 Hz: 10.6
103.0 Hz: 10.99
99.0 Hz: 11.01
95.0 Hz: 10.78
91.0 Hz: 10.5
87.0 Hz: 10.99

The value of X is 0.19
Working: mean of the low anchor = 9.76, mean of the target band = 7.89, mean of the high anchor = 9.08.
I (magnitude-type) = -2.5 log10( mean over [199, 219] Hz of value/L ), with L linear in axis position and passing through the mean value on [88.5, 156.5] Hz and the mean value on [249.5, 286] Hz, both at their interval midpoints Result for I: 0.36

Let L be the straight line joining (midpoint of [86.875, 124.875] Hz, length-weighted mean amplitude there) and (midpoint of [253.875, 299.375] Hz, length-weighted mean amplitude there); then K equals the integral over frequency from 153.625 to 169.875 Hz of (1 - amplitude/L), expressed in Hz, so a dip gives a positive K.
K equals 2.2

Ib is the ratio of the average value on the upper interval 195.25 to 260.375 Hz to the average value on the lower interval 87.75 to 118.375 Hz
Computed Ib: 0.8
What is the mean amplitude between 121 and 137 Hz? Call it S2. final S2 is 9.86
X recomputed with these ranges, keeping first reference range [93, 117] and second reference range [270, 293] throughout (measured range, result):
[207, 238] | 0.19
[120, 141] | 0.06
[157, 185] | 0.16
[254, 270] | 0.07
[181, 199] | 0.28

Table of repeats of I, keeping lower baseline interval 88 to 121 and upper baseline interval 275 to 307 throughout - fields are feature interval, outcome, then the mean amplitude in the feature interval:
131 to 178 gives 0.14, 9.26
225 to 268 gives 0.16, 9.29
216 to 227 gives 0.21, 8.82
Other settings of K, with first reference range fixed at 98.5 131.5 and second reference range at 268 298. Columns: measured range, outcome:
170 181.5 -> 1.3 Hz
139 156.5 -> 1.4 Hz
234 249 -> 1.3 Hz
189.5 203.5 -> 4.9 Hz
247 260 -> 0.9 Hz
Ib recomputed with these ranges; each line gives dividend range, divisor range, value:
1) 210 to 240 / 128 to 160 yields 0.92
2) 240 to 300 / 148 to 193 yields 1.11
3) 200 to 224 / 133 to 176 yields 0.81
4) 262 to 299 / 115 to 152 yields 1.03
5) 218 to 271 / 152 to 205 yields 1.13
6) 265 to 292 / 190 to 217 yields 1.44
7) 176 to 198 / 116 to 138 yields 0.84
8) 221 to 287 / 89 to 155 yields 0.95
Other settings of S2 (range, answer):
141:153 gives 9.36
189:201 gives 6.91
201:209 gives 5.9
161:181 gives 8.92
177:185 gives 9.13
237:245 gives 9.34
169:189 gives 9.05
